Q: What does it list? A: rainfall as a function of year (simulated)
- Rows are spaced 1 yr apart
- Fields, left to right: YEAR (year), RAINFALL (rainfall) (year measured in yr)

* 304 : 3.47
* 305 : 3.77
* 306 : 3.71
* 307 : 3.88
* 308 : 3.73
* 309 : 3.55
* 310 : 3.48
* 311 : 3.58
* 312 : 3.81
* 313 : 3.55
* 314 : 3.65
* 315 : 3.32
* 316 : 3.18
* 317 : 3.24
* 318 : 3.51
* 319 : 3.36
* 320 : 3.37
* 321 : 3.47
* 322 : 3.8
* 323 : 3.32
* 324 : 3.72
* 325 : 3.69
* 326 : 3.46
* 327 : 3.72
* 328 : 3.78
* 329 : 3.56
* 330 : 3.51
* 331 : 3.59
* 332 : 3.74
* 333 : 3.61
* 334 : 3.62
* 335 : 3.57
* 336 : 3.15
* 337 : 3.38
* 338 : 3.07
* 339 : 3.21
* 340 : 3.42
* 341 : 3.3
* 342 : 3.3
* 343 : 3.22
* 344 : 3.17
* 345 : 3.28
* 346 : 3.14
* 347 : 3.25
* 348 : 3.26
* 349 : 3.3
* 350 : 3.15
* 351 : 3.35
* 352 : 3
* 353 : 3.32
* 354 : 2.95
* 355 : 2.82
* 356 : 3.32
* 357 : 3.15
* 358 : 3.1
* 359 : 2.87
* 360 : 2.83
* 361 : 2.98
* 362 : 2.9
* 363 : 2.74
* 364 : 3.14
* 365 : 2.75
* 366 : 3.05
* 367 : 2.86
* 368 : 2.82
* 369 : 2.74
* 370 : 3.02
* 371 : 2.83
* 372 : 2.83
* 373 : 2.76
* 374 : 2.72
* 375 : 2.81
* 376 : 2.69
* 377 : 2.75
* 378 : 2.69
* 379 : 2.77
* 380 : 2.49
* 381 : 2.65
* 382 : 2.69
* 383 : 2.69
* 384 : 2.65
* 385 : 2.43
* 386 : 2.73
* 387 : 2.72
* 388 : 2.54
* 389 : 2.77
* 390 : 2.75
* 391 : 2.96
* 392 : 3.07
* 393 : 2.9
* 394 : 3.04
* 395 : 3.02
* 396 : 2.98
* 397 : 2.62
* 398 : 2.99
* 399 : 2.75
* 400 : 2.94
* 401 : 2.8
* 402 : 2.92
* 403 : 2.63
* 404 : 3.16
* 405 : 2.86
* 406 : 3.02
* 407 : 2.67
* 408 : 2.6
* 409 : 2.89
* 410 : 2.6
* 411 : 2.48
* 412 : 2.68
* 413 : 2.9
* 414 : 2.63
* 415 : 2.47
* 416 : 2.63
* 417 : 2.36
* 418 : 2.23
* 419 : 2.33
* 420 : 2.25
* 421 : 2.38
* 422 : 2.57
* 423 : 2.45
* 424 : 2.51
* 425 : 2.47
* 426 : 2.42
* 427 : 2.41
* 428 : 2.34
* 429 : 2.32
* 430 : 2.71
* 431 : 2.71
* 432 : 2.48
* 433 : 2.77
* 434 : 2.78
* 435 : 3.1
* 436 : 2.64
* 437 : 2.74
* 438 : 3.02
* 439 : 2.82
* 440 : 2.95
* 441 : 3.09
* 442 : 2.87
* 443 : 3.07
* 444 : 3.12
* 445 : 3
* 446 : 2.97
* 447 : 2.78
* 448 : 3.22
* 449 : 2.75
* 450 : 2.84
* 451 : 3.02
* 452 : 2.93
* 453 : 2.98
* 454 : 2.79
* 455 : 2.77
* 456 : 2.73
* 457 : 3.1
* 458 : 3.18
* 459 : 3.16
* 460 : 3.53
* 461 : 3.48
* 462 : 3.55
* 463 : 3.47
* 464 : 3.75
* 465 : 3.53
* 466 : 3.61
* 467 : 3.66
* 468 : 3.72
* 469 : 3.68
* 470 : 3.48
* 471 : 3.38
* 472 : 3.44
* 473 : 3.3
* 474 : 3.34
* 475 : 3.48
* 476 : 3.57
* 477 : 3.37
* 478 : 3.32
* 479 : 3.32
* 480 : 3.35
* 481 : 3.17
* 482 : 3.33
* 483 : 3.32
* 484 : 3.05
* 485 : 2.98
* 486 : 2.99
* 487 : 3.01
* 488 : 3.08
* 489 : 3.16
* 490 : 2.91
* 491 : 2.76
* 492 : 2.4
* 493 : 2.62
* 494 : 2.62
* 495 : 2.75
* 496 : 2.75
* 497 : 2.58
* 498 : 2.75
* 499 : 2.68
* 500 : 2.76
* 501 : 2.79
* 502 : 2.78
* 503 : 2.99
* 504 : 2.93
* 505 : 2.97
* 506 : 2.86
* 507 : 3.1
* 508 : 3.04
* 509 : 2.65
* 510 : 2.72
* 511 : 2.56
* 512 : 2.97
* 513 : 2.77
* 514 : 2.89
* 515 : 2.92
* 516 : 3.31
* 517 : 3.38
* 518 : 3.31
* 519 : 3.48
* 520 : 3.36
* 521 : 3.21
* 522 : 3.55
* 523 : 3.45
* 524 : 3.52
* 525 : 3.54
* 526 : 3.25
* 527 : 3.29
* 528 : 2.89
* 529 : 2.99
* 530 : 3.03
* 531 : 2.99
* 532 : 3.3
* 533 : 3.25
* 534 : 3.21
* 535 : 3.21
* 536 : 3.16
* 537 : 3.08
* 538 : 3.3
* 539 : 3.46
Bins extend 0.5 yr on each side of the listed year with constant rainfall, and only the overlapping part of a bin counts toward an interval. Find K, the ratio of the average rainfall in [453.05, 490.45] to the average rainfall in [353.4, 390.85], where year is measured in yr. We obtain 1.17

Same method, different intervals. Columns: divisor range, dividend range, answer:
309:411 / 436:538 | 1.01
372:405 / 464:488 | 1.21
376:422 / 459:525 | 1.16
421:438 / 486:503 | 1.07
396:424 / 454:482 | 1.27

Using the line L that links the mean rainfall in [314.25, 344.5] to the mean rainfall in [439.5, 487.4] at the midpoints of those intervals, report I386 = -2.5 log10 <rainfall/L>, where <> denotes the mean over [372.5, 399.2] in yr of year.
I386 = 0.21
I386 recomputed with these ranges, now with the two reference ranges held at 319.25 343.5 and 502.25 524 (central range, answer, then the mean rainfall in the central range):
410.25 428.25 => 0.31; 2.48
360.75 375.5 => 0.19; 2.86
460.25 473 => -0.12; 3.55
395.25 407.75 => 0.16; 2.86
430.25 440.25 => 0.16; 2.8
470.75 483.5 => -0.07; 3.36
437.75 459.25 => 0.09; 2.96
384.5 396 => 0.19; 2.82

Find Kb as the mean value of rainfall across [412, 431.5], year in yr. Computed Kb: 2.48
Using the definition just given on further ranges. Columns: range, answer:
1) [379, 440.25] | 2.69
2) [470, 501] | 3.05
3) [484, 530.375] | 2.99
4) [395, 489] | 2.95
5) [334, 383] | 3.01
